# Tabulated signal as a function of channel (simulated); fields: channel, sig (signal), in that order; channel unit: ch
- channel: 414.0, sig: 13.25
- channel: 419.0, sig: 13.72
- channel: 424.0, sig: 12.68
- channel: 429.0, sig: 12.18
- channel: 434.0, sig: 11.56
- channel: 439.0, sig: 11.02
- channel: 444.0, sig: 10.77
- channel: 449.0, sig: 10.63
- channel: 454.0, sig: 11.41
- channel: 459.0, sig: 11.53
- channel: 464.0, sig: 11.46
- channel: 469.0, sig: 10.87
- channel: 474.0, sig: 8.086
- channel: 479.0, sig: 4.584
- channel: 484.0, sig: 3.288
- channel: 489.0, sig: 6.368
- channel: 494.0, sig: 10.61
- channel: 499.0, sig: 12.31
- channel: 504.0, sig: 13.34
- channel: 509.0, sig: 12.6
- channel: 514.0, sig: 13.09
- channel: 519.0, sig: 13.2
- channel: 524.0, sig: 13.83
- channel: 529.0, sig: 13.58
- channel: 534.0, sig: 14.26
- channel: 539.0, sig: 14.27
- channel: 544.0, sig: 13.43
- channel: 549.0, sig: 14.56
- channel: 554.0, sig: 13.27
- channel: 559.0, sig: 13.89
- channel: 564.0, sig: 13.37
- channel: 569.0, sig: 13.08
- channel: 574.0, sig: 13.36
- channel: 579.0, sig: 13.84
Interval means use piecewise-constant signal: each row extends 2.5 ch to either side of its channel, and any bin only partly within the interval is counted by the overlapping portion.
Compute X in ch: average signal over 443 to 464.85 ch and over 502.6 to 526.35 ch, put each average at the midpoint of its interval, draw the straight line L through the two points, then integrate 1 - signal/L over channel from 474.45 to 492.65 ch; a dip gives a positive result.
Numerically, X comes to 10.0 ch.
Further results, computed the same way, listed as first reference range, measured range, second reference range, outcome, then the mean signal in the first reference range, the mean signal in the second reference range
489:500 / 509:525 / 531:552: -1.54 ch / 10.2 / 14.1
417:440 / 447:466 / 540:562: 2.05 ch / 12.3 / 13.8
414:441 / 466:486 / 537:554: 9.35 ch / 12.3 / 14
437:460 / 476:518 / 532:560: 9.89 ch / 11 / 13.9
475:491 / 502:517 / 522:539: -4.66 ch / 5.01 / 13.9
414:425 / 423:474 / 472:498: -4.40 ch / 13.3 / 6.89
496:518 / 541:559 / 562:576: -0.91 ch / 12.8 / 13.3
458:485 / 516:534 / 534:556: -1.72 ch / 8.4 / 13.9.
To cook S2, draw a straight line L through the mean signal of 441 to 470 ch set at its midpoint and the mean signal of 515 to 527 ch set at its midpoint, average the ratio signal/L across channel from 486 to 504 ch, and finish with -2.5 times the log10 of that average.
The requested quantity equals 0.24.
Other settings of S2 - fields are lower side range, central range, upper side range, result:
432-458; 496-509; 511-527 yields 0.01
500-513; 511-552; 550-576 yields -0.05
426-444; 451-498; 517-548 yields 0.37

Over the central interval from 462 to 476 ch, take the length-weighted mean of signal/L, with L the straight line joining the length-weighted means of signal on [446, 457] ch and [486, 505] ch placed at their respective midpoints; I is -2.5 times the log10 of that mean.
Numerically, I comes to 0.059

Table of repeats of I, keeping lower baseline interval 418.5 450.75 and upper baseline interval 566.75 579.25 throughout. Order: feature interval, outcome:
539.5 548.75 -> -0.07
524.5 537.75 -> -0.09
